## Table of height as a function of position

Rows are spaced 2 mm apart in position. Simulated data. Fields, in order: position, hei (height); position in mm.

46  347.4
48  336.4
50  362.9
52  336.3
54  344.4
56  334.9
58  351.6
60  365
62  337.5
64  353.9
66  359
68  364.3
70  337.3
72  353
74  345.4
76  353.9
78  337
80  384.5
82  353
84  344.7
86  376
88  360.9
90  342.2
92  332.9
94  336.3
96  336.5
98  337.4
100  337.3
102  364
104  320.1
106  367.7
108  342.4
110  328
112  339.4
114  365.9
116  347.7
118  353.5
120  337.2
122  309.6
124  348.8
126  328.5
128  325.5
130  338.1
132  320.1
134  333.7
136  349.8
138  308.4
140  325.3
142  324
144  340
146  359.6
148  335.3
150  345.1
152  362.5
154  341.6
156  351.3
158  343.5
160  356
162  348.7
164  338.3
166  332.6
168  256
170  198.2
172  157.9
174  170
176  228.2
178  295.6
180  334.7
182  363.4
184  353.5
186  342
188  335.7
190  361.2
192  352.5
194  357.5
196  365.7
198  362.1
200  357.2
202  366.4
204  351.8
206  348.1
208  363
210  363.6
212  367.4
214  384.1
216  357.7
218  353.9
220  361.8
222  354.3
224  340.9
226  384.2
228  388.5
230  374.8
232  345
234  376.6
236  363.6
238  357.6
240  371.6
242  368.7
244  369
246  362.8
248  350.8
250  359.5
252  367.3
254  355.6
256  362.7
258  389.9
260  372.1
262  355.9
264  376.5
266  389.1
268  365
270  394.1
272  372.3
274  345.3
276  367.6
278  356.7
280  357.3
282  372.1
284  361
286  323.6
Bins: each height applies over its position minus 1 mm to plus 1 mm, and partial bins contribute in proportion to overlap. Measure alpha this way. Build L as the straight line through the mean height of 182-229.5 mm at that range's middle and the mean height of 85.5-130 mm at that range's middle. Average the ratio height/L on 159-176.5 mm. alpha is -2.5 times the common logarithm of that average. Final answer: 0.31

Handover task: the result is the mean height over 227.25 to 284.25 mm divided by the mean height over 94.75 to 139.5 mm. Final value 1.09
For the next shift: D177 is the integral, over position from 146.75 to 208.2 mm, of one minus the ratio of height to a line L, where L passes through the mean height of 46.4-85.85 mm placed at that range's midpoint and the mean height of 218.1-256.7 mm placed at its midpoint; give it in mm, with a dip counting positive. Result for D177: 5.9 mm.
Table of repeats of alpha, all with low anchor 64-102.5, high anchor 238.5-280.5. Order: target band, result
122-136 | 0.071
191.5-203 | 0.002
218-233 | 0.001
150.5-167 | 0.033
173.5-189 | 0.171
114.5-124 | 0.044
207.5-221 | -0.005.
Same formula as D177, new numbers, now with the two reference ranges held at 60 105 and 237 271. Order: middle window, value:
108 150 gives 2.13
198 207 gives 0.15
